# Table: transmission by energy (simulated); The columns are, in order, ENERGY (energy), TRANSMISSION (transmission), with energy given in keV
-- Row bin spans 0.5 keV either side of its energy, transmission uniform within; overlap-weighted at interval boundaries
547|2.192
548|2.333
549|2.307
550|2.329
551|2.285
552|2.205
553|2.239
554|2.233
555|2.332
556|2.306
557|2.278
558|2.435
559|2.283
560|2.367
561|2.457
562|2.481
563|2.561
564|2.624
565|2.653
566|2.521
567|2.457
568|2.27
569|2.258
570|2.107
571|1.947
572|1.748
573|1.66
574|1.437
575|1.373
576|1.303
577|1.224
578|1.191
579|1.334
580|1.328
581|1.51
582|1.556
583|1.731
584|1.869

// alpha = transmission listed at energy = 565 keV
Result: 2.653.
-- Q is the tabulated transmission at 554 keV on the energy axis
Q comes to 2.233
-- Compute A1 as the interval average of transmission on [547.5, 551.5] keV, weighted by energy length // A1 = 2.31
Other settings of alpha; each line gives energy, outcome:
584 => 1.869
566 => 2.521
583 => 1.731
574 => 1.437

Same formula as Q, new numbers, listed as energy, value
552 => 2.205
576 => 1.303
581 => 1.51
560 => 2.367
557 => 2.278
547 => 2.192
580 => 1.328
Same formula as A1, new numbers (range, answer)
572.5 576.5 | 1.44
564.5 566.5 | 2.59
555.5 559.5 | 2.33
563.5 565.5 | 2.64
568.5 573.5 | 1.94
